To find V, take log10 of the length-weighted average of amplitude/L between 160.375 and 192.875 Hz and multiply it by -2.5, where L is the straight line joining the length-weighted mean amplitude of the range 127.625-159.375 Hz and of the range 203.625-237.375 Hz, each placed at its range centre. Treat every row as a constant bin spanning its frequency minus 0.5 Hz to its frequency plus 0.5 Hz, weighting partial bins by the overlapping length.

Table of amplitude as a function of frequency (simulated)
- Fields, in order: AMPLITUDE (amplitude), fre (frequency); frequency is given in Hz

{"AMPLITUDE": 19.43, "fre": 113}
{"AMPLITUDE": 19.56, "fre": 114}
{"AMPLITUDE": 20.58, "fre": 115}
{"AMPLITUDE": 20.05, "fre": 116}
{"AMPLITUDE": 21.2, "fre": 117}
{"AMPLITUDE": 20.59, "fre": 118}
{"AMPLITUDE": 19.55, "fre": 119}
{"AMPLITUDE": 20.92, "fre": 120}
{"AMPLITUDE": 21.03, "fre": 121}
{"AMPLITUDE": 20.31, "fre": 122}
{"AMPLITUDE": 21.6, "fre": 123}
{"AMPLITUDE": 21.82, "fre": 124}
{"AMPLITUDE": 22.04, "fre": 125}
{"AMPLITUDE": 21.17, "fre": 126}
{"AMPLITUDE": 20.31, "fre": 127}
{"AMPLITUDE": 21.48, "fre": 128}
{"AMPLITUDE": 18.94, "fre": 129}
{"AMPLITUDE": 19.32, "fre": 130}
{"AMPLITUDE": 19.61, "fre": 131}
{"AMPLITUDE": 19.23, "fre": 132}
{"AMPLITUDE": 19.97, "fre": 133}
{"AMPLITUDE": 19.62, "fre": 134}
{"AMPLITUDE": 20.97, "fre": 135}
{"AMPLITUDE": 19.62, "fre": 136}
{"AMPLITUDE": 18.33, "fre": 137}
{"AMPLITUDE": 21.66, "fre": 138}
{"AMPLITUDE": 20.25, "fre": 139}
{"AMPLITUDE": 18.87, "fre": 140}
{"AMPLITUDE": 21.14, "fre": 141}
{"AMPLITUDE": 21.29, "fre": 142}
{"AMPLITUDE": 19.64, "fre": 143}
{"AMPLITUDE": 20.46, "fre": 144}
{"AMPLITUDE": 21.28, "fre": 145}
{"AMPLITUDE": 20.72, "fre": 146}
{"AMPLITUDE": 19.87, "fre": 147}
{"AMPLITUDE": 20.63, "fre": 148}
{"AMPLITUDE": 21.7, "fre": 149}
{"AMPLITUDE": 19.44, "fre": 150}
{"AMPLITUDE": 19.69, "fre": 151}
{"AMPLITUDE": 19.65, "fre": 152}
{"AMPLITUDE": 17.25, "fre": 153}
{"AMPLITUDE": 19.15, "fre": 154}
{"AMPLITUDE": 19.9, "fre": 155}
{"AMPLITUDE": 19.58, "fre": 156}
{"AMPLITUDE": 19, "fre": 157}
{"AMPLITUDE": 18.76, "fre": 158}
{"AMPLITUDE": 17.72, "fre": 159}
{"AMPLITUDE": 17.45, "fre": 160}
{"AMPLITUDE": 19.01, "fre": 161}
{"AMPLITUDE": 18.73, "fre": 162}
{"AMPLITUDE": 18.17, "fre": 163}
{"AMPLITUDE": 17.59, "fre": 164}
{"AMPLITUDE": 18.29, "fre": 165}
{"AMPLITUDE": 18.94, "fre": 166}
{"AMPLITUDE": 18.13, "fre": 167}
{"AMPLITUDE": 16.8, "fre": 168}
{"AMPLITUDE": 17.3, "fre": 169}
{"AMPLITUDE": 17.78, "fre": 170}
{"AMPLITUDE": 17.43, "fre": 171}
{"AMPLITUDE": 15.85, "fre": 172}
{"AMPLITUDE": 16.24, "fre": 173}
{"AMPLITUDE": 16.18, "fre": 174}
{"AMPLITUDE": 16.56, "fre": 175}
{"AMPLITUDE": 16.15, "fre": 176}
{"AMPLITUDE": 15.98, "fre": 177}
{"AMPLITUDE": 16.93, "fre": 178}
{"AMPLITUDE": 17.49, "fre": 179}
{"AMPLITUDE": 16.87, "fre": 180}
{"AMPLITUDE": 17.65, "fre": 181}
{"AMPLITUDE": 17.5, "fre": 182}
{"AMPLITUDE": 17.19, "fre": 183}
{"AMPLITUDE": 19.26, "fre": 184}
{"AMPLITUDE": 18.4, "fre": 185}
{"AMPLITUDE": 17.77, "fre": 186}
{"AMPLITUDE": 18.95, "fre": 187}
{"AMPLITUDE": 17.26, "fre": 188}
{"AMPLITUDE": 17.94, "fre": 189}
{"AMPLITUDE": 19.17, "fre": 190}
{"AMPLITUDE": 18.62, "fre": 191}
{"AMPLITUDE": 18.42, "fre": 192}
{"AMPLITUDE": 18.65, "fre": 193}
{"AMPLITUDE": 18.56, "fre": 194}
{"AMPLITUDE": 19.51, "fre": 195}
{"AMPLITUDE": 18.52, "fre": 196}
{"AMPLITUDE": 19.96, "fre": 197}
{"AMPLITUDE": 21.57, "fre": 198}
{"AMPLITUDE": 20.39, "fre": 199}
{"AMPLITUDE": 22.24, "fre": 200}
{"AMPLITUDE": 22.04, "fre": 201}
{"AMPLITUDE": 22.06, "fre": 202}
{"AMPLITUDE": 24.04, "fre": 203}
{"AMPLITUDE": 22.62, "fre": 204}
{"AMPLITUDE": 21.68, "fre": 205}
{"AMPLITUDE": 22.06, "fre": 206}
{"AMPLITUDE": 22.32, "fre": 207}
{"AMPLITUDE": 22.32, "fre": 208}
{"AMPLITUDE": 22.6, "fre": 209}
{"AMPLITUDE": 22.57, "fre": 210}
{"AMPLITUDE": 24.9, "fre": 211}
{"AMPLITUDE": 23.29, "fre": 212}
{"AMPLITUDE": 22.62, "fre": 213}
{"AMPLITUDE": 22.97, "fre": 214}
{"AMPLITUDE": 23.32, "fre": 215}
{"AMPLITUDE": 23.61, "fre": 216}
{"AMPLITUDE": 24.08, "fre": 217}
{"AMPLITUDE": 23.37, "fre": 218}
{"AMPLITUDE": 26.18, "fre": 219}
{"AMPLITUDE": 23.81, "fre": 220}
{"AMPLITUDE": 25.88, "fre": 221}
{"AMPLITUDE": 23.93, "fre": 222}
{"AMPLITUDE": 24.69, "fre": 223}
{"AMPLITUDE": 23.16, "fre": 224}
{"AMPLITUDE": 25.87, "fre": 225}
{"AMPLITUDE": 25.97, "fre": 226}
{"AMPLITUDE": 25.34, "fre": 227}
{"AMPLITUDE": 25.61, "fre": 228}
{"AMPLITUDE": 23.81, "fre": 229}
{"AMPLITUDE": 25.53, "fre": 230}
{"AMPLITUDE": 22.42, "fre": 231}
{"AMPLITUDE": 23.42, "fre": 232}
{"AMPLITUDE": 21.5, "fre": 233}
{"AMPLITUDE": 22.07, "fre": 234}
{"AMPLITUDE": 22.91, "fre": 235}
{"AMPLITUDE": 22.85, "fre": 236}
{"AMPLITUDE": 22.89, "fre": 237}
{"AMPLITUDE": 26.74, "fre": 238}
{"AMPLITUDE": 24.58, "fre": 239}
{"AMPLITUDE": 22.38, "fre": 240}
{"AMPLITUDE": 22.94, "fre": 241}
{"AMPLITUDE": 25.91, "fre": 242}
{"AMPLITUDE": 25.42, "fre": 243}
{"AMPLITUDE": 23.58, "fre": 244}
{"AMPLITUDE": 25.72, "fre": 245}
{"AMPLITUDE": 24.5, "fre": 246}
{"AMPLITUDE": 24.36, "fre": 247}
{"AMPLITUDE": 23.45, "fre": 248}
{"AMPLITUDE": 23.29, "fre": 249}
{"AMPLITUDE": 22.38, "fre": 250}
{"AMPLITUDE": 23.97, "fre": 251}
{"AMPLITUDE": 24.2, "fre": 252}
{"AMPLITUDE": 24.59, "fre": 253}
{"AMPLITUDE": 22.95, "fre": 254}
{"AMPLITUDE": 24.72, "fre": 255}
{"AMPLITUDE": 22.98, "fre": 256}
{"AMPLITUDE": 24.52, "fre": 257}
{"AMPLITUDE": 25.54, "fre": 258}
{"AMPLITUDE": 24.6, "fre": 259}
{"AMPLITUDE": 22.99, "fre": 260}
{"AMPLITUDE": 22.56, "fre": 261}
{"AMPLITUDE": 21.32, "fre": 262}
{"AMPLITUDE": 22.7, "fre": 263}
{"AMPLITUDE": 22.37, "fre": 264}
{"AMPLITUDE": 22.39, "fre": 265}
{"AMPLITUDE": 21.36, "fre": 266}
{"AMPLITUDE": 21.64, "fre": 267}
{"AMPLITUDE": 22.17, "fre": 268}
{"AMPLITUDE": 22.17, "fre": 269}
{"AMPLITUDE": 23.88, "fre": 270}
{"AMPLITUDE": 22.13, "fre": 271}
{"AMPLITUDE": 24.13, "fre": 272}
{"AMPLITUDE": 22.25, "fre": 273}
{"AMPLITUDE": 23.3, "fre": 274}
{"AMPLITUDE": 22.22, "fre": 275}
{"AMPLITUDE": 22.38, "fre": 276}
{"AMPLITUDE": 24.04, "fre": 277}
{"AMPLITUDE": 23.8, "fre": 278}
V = 0.21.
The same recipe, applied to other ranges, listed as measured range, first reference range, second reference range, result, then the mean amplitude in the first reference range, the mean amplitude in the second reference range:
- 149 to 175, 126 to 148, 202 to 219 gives 0.16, 20.2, 23.1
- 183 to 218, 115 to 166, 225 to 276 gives 0.05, 19.9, 23.6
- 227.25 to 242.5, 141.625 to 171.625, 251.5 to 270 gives -0.08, 19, 23.1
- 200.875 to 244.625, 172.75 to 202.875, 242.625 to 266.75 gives -0.12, 18.6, 23.6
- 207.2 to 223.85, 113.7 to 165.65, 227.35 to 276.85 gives -0.07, 19.9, 23.4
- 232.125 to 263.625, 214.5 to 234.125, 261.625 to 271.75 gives -0.03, 24.2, 22.3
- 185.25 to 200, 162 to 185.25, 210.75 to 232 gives 0.06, 17.4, 24.3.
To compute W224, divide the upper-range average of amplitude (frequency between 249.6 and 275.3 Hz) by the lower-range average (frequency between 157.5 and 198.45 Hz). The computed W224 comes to 1.29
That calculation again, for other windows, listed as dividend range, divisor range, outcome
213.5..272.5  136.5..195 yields 1.28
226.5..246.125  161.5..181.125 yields 1.39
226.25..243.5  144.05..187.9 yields 1.31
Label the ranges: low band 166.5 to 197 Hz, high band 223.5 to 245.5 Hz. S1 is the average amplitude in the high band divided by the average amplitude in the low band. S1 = 1.36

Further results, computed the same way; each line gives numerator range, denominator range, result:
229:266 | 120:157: 1.17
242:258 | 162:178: 1.40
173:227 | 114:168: 1.05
